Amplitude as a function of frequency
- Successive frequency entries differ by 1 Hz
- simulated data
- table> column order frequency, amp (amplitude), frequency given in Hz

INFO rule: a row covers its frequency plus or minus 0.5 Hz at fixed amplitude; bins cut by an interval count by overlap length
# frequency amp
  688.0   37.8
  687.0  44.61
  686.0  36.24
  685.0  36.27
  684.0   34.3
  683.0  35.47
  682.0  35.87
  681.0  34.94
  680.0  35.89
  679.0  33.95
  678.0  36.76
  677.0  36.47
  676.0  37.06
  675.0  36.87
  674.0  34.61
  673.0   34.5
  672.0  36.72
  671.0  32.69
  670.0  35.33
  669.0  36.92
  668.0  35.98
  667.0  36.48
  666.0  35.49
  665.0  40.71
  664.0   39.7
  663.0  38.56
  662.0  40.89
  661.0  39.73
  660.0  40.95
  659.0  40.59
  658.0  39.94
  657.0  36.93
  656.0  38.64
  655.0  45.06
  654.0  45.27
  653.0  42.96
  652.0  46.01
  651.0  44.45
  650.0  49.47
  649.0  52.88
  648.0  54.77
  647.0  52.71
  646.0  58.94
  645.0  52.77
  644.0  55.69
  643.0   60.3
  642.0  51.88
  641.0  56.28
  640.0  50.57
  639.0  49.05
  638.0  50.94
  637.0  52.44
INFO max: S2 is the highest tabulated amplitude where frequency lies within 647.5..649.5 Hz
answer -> 54.77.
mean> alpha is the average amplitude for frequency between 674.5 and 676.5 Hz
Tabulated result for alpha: 37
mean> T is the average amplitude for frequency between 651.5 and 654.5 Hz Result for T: 44.7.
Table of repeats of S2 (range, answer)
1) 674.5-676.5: 37.06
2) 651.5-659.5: 46.01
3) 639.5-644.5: 60.3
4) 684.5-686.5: 36.27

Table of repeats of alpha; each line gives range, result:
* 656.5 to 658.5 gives 38.4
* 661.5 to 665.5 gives 40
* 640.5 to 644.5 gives 56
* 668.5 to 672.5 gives 35.4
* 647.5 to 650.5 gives 52.4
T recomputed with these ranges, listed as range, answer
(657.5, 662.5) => 40.4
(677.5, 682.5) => 35.5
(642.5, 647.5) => 56.1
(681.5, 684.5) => 35.2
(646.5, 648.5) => 53.7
